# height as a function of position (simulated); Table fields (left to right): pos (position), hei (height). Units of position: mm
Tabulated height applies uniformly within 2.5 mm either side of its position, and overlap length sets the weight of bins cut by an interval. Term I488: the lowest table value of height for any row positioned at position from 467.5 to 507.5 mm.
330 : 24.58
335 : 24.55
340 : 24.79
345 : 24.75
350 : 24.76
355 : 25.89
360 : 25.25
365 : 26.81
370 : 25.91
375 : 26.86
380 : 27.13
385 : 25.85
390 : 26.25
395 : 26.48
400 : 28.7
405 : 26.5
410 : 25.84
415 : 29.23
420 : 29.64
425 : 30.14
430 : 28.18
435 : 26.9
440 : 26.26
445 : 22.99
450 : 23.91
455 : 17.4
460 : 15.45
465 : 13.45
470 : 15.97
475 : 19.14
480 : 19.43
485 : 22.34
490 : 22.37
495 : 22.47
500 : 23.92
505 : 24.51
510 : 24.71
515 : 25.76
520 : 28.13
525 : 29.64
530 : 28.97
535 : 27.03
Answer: 15.97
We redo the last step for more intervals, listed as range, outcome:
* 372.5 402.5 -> 25.85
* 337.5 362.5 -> 24.75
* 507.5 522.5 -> 24.71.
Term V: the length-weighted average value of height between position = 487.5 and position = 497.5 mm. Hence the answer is 22.4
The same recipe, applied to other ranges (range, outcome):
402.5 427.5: 28.3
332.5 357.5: 24.9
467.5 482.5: 18.2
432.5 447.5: 25.4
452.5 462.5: 16.4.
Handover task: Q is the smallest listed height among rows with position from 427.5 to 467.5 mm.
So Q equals 13.45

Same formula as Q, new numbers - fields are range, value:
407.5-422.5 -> 25.84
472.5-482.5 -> 19.14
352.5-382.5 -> 25.25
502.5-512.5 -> 24.51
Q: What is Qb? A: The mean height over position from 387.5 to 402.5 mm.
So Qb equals 27.1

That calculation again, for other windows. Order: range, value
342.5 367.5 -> 25.5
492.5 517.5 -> 24.3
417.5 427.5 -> 29.9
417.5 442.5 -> 28.2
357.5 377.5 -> 26.2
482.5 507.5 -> 23.1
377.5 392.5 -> 26.4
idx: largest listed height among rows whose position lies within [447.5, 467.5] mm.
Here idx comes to 23.91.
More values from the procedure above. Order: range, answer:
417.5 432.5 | 30.14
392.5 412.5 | 28.7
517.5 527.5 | 29.64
